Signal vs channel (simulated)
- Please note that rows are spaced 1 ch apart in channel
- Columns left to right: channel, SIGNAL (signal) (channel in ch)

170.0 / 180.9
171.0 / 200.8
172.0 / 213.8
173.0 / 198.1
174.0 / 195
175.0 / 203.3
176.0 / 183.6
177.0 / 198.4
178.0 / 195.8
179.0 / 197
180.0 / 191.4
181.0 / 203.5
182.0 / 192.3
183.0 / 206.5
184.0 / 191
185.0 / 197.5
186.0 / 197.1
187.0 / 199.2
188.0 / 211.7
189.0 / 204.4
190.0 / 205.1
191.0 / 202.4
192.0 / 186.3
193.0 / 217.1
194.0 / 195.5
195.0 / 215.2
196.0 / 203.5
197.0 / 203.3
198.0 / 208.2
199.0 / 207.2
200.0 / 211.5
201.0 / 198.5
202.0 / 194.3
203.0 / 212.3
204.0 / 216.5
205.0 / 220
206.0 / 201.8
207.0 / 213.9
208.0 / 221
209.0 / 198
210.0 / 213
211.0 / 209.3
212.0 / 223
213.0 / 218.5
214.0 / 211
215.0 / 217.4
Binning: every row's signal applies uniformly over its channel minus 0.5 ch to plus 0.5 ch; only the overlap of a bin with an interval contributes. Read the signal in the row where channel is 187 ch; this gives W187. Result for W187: 199.2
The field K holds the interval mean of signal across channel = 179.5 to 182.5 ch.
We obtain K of 196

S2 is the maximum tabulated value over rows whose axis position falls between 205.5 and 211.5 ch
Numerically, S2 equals 221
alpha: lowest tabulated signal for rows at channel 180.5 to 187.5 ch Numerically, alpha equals 191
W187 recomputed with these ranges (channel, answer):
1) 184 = 191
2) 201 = 198.5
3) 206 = 201.8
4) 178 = 195.8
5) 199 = 207.2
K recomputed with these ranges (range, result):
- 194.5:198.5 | 208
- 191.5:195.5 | 204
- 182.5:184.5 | 199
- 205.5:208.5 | 212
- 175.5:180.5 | 193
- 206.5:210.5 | 211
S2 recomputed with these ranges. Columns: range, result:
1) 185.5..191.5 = 211.7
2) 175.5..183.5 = 206.5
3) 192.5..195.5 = 217.1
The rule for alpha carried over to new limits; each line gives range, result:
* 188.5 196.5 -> 186.3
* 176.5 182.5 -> 191.4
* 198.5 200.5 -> 207.2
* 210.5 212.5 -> 209.3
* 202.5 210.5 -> 198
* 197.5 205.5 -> 194.3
